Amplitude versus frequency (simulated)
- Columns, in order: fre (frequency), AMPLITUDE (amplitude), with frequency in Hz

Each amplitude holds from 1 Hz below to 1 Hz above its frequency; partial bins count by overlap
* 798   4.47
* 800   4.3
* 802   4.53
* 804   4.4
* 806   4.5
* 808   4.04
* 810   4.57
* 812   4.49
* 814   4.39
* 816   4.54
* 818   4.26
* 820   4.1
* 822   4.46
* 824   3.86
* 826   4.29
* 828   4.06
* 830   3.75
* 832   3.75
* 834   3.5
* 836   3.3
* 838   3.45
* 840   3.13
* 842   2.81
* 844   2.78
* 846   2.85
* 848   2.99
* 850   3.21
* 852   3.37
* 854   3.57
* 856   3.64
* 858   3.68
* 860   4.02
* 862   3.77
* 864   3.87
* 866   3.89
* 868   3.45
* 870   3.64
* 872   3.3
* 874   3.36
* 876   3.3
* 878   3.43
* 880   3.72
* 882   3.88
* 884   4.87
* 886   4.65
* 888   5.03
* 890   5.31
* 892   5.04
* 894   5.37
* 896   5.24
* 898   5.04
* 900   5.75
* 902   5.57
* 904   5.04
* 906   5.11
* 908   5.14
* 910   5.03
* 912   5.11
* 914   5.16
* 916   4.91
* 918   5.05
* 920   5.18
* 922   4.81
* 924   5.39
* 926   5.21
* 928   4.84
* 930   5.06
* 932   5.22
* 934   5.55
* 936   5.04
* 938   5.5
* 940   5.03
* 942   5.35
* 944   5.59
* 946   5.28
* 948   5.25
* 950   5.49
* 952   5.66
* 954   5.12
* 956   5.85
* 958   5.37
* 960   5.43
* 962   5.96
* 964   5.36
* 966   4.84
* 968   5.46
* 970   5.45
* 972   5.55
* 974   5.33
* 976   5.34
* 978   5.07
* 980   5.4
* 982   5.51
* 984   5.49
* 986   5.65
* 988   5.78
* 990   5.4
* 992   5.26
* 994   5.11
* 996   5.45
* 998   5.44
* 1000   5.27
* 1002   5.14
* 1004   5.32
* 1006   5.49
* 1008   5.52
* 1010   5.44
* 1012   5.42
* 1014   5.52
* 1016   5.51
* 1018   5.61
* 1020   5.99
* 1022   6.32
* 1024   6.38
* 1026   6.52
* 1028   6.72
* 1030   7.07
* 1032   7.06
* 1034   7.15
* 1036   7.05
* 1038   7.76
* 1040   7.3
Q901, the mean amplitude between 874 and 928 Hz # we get 4.87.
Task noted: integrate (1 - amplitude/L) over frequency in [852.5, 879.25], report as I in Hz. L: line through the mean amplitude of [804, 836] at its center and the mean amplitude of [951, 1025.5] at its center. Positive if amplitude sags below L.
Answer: 5.4 Hz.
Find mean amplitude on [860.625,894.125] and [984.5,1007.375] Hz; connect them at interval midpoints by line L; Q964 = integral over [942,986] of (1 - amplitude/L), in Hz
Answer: -3.4 Hz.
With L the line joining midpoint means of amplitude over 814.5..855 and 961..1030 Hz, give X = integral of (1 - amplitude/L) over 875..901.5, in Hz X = -2.5 Hz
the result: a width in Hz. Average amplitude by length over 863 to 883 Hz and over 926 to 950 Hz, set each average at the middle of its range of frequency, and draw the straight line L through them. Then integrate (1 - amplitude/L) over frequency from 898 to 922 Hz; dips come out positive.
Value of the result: -3.40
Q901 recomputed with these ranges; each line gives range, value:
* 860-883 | 3.62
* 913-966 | 5.29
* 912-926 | 5.09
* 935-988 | 5.41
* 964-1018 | 5.39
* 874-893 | 4.31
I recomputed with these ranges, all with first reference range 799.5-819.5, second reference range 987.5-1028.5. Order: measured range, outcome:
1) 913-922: 0.0 Hz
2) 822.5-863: 9.7 Hz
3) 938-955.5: -0.4 Hz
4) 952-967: -0.3 Hz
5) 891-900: -0.6 Hz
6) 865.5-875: 2.5 Hz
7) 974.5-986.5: 0.1 Hz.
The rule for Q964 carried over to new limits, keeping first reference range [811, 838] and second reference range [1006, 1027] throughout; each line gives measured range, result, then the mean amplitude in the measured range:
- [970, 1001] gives 0.64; 5.4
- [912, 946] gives -1.23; 5.18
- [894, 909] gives -1.68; 5.28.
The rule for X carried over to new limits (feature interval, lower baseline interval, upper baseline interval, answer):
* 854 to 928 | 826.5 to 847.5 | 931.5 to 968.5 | -3.4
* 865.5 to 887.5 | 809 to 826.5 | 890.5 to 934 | 4.8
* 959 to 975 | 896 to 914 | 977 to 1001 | -0.2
